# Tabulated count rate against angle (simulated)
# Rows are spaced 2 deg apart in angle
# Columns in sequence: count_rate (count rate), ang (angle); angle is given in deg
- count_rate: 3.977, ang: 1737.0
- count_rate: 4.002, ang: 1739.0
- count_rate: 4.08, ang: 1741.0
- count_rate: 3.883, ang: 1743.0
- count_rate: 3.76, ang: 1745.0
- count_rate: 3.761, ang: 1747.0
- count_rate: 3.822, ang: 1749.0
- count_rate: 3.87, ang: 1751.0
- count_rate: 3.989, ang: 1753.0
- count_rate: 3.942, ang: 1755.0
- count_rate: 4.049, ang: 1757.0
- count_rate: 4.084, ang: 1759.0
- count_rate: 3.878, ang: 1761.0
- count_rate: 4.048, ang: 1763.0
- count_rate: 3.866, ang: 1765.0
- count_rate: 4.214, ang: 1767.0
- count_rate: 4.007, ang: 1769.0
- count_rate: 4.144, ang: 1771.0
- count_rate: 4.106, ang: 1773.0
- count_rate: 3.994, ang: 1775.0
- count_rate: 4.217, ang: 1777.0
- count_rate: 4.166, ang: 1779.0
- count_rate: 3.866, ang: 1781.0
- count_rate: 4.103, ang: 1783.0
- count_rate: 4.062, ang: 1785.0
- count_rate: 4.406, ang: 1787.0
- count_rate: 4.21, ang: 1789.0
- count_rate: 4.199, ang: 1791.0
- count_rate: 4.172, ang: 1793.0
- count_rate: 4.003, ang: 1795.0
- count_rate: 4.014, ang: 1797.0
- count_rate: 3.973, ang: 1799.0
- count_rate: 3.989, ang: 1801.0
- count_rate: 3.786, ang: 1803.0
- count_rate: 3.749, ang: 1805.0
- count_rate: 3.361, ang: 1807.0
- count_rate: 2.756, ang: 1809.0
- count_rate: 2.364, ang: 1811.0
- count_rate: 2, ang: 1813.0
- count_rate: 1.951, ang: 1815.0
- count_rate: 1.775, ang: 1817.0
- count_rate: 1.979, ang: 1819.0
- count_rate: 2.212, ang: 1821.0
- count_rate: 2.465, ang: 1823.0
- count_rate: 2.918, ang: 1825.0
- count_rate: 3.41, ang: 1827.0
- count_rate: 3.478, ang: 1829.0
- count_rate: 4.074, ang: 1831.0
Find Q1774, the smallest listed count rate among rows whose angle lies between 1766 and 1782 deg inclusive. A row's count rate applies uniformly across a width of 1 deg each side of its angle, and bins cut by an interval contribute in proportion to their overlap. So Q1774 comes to 3.866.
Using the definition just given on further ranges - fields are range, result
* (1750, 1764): 3.87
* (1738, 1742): 4.002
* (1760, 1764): 3.878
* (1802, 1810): 2.756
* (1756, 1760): 4.049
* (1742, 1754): 3.76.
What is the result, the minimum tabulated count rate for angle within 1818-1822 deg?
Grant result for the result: 1.979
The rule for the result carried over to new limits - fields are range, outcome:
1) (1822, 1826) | 2.465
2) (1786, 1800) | 3.973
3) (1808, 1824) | 1.775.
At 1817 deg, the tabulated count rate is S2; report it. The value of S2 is 1.775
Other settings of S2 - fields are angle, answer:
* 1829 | 3.478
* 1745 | 3.76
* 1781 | 3.866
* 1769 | 4.007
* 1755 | 3.942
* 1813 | 2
